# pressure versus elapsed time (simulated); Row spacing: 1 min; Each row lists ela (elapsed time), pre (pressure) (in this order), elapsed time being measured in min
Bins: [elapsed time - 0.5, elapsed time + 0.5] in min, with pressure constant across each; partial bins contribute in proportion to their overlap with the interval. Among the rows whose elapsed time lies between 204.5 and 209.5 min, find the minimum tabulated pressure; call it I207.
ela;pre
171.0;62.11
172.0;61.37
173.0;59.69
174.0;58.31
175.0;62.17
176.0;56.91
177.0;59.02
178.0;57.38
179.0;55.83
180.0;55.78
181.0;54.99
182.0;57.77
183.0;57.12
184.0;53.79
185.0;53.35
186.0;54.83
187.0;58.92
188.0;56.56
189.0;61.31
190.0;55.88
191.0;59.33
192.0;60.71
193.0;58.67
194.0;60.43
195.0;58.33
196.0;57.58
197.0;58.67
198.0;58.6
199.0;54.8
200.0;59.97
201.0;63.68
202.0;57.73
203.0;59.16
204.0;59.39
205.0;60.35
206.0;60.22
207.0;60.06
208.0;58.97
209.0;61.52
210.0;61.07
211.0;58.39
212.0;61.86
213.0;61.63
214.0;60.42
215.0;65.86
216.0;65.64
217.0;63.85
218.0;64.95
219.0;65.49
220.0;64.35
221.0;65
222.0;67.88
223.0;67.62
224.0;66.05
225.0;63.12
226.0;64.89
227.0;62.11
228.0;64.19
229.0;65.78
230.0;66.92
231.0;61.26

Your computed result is 58.97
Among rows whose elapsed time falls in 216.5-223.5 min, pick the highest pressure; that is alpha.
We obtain 67.88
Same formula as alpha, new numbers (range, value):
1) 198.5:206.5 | 63.68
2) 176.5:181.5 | 59.02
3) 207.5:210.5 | 61.52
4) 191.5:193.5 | 60.71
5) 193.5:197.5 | 60.43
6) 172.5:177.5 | 62.17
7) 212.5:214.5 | 61.63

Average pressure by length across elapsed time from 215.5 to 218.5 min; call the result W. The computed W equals 64.8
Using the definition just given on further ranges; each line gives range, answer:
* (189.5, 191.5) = 57.6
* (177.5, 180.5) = 56.3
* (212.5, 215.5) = 62.6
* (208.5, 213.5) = 60.9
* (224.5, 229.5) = 64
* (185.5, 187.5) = 56.9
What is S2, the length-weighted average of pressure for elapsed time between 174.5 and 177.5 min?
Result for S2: 59.4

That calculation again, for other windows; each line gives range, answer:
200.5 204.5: 60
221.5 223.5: 67.8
